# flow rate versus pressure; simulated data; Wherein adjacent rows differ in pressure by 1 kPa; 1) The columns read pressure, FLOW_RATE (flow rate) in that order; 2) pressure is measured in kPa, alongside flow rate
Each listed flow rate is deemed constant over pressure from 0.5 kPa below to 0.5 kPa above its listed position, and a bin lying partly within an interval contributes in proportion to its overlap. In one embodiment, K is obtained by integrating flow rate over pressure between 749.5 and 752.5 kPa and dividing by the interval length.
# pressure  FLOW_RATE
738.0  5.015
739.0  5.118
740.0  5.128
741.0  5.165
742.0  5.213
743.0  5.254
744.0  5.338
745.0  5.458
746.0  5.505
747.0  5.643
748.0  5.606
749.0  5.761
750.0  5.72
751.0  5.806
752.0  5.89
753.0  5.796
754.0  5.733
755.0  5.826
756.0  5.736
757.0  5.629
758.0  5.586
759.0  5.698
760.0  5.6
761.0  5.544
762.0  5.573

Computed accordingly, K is 5.81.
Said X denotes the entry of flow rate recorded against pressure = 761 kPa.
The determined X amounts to 5.544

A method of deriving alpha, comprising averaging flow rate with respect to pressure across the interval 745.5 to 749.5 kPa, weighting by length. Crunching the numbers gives 5.63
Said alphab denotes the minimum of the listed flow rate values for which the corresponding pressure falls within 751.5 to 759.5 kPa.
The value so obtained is 5.586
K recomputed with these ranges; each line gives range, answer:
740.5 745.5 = 5.29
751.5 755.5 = 5.81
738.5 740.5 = 5.12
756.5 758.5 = 5.61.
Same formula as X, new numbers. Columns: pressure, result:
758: 5.586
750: 5.72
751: 5.806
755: 5.826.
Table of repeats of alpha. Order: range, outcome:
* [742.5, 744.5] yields 5.3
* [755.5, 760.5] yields 5.65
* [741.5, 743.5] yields 5.23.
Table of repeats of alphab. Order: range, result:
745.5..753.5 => 5.505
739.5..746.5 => 5.128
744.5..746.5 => 5.458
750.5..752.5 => 5.806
